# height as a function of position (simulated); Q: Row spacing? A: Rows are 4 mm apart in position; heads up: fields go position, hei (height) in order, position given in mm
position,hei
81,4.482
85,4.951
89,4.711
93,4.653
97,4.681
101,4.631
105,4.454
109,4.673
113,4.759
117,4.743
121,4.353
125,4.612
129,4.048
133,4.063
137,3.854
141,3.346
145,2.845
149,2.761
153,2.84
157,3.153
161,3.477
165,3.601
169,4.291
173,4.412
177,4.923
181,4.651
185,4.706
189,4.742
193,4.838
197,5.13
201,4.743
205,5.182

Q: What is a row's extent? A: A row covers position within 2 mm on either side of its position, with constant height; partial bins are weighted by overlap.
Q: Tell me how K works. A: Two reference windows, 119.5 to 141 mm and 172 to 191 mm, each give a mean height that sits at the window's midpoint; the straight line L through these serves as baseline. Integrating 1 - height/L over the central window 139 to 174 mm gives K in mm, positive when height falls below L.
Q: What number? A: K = 8.2 mm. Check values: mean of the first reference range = 4.1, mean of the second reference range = 4.7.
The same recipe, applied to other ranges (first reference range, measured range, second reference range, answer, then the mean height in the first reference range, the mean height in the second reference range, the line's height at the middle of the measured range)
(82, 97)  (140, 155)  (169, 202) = 5.8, 4.74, 4.74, 4.74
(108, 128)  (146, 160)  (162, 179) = 4.5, 4.6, 4.26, 4.37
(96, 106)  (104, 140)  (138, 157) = -4.6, 4.59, 3.02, 3.88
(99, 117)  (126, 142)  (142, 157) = -1.6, 4.64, 2.9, 3.55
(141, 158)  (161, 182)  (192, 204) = -2.3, 2.94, 4.93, 3.84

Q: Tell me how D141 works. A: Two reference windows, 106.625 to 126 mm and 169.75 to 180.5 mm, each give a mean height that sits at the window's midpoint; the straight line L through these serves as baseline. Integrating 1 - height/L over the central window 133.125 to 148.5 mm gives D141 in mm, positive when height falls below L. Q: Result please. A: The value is 4.1 mm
